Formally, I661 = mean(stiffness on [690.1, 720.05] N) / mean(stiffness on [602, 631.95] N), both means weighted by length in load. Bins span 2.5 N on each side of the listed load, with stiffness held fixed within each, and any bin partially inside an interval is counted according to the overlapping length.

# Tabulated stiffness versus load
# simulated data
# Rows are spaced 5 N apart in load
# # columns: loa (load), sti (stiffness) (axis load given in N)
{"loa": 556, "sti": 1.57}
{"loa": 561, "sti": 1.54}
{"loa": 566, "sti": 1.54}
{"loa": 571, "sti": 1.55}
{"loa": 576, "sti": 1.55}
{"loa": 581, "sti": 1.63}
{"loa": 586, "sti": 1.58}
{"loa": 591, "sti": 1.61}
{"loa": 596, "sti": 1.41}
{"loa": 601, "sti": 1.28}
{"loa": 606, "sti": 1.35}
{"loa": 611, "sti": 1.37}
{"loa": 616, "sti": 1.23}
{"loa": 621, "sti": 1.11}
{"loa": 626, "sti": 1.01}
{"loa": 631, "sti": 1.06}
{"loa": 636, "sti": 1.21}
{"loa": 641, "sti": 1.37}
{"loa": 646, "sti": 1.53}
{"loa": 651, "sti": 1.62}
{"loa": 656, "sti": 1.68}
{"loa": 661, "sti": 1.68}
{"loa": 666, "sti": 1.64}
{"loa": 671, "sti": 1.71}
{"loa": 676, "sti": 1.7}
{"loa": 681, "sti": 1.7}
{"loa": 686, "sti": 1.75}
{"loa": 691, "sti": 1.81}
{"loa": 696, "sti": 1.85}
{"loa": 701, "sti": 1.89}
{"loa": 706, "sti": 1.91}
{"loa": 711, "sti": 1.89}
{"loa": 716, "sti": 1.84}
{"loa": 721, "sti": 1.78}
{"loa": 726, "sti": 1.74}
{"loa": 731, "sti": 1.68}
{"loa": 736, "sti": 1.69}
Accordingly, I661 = 1.6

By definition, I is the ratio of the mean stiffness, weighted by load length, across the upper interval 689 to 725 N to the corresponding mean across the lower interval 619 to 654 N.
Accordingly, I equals 1.44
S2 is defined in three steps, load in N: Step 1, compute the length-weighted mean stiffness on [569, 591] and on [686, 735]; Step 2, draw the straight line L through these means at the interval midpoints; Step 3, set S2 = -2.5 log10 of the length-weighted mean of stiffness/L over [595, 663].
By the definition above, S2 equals 0.23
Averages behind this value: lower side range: 1.58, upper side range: 1.81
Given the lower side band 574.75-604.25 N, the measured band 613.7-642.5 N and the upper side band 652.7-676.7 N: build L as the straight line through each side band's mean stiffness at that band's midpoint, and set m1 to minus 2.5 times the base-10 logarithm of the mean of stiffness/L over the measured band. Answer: 0.35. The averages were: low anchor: 1.5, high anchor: 1.68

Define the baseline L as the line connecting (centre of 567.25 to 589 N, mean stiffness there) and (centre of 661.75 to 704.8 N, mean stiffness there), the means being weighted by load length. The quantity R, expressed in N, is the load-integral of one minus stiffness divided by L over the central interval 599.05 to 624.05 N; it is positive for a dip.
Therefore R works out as 5.7 N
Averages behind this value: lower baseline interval 1.58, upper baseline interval 1.76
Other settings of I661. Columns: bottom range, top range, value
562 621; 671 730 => 1.24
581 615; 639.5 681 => 1.13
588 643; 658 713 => 1.39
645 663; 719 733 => 1.06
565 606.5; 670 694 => 1.15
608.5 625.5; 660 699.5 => 1.43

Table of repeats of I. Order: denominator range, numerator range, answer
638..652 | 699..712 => 1.28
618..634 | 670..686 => 1.60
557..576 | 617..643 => 0.75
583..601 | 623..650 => 0.84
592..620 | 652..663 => 1.26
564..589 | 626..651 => 0.83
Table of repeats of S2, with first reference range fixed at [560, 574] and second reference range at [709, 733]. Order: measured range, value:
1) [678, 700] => -0.029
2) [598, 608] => 0.211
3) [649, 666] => 0.018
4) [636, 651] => 0.159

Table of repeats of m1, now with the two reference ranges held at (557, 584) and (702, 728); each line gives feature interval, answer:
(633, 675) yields 0.11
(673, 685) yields 0.04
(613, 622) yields 0.36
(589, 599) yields 0.08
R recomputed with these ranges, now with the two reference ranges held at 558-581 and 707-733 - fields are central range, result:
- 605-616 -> 2.0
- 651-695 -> 0.3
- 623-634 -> 4.0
